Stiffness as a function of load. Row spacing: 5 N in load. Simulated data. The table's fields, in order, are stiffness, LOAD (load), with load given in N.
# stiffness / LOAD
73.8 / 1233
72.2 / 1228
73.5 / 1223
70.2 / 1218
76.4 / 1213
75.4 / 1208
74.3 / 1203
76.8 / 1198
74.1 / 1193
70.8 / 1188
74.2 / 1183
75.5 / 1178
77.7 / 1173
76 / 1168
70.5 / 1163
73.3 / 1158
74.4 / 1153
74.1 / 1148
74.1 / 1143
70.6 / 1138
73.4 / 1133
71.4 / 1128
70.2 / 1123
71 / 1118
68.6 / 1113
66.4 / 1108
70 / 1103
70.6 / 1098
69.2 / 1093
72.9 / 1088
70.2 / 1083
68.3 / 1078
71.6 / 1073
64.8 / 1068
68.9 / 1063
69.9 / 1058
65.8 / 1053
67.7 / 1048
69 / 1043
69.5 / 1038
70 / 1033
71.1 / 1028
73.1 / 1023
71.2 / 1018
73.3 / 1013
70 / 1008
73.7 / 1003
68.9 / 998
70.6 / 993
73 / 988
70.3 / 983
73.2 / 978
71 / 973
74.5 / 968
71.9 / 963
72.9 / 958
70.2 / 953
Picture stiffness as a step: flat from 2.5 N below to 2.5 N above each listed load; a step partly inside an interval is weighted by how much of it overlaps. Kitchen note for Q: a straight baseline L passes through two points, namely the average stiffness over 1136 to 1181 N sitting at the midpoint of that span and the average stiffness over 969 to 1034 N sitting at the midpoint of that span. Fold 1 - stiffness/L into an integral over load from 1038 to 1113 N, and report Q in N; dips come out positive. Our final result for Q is 3.9 N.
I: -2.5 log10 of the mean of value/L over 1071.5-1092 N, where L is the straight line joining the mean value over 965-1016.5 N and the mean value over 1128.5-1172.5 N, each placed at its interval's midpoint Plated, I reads 0.03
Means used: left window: 71.8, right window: 73.4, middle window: 70.6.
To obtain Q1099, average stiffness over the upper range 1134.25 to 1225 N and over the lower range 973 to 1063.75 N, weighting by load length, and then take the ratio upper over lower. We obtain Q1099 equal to 1.05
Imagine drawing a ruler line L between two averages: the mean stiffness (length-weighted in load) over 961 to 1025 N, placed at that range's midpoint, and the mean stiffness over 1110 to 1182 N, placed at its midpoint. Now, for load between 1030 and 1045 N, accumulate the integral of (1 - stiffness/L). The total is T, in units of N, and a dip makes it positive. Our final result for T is 0.5 N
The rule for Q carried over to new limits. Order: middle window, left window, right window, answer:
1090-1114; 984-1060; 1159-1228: 1.04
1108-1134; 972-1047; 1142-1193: 1.02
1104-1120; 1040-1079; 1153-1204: 0.50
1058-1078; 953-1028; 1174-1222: 1.15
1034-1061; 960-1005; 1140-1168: 1.49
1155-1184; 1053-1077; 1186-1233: -0.90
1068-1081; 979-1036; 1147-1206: 0.64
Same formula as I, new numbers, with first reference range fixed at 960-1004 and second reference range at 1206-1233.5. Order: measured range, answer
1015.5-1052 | 0.03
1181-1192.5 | 0.01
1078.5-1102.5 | 0.03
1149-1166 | 0.00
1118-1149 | 0.01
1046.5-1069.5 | 0.08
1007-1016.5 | 0.00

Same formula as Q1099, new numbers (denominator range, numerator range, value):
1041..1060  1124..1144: 1.06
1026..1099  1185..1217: 1.07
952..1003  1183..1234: 1.03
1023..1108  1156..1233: 1.07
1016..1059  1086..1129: 1.00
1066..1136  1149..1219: 1.06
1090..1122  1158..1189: 1.07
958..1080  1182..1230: 1.05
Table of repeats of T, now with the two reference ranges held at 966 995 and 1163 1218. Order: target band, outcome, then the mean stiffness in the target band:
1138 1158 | 0.1 N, 73.6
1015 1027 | 0.1 N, 72.1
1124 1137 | 0.4 N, 71.9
